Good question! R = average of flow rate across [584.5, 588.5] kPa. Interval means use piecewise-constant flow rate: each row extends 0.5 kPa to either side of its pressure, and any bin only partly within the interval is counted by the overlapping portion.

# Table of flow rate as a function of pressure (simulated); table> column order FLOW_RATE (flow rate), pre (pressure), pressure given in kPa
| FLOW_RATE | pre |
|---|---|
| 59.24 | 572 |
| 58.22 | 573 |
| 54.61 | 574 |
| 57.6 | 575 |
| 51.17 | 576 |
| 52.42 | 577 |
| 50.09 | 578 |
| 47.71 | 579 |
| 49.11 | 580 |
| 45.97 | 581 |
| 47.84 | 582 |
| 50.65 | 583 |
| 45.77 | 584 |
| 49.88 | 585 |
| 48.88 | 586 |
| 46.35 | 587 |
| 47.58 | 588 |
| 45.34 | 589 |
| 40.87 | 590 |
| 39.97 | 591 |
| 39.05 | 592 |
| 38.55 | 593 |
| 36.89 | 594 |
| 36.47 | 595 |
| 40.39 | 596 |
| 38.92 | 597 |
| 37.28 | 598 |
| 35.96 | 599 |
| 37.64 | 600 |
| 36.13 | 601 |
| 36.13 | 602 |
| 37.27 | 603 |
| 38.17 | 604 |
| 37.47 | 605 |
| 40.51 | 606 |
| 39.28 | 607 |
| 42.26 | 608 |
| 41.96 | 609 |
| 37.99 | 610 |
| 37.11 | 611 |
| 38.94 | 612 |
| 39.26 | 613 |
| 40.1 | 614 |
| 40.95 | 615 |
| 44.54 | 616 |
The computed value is 48.2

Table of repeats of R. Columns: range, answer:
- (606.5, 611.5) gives 39.7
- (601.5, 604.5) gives 37.2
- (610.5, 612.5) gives 38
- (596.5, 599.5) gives 37.4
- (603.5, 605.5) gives 37.8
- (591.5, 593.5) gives 38.8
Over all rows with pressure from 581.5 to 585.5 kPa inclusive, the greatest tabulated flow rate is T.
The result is 50.65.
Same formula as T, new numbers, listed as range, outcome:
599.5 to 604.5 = 38.17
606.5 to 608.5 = 42.26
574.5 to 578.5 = 57.6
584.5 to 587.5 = 49.88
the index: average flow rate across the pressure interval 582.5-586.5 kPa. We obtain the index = 48.8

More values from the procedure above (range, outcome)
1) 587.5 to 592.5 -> 42.6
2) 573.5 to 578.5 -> 53.2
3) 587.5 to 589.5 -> 46.5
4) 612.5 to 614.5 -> 39.7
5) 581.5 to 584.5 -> 48.1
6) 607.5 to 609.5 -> 42.1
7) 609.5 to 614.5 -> 38.7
